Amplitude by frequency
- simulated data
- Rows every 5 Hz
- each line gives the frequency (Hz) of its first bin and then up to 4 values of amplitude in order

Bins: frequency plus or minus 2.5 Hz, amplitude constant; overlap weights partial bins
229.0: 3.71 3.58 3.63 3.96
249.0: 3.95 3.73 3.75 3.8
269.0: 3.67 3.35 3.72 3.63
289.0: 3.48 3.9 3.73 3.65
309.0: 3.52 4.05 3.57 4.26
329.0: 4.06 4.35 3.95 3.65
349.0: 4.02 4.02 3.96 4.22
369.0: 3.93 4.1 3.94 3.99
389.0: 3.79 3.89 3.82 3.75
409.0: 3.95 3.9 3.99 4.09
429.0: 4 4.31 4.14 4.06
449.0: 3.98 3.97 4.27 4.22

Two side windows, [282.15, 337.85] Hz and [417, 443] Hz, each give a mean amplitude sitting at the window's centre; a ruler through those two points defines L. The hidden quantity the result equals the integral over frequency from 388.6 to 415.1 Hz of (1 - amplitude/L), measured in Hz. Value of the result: 1.3 Hz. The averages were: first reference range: 3.84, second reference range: 4.11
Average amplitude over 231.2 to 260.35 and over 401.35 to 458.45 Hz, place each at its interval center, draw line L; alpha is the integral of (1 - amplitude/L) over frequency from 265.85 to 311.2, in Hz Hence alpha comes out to 2.31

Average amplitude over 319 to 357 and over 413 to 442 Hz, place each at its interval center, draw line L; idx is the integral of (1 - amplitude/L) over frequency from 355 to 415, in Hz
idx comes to 1.6 Hz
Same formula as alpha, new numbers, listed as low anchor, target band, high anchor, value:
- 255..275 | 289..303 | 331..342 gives 0.47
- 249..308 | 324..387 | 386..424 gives -3.61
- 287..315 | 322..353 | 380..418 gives -2.24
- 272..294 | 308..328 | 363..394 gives -0.85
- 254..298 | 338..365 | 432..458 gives -0.67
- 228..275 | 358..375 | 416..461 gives -0.47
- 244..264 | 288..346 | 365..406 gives 0.16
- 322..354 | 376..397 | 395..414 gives -0.01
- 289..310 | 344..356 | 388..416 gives -0.56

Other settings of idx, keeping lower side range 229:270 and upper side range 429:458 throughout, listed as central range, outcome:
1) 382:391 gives 0.2 Hz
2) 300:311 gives 0.7 Hz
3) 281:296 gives 0.6 Hz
